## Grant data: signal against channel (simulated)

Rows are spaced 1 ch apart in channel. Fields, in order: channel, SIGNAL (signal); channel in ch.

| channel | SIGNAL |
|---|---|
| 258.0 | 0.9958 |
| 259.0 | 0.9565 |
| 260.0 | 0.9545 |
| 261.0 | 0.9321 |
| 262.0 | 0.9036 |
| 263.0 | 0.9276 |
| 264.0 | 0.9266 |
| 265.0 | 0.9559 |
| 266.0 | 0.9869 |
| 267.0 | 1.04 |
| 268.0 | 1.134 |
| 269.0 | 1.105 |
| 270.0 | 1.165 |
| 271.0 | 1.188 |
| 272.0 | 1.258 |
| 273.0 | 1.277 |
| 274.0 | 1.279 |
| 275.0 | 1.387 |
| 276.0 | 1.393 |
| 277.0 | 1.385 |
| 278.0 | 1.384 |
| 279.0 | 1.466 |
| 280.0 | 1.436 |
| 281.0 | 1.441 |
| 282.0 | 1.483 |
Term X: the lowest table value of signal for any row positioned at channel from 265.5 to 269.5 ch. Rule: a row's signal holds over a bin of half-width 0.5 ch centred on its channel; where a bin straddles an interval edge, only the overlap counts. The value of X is 0.9869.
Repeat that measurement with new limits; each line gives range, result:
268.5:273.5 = 1.105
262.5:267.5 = 0.9266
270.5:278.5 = 1.188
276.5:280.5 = 1.384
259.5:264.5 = 0.9036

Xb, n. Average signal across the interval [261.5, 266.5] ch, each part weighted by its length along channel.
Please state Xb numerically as 0.94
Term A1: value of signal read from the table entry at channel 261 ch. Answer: 0.9321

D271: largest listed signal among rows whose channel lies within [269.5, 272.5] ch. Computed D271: 1.258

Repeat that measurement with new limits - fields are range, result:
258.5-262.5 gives 0.9565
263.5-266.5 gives 0.9869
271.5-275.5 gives 1.387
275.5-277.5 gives 1.393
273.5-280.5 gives 1.466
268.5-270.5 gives 1.165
